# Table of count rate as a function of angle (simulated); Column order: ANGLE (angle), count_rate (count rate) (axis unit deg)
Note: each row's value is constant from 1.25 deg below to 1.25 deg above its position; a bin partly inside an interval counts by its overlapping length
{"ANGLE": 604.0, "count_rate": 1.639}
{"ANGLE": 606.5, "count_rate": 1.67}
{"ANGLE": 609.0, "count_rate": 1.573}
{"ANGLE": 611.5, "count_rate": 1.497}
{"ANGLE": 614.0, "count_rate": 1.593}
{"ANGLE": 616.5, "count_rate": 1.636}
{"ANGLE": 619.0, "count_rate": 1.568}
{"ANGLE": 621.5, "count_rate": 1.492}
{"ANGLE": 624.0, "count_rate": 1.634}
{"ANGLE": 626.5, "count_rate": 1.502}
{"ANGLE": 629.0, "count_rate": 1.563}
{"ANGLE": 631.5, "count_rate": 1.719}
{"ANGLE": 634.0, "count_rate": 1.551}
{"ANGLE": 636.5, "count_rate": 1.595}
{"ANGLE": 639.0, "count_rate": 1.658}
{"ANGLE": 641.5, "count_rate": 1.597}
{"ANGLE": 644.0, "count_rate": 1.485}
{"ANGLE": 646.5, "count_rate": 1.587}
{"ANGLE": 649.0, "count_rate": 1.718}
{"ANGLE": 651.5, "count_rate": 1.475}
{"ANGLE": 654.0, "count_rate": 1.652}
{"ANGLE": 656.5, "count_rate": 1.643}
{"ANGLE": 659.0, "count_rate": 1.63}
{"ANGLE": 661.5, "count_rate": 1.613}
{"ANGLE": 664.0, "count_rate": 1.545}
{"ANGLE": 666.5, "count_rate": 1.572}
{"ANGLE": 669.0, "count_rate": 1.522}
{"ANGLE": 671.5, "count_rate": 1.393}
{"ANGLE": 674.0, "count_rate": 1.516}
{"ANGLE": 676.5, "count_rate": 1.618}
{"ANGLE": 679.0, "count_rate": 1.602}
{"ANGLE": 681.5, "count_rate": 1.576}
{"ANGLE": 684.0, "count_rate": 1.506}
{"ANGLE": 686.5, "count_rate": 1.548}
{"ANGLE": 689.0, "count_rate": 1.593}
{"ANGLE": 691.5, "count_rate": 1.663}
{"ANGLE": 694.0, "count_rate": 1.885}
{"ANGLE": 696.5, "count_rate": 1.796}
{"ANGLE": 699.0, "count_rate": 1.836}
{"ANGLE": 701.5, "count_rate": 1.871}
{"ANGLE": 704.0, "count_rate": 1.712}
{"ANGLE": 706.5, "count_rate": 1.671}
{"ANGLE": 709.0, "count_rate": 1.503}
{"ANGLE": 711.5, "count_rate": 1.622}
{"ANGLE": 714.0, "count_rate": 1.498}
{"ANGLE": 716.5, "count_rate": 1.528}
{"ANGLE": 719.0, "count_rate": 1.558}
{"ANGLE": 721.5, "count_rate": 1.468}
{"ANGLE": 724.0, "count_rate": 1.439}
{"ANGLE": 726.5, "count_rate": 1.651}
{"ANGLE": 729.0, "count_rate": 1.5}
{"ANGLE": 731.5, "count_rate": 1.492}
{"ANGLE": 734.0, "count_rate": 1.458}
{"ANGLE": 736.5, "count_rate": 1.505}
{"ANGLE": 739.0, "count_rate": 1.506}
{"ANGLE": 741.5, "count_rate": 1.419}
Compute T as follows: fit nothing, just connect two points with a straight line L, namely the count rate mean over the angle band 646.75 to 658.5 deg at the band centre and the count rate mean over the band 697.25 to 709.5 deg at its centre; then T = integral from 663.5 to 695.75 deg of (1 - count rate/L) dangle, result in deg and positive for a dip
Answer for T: 1.9 deg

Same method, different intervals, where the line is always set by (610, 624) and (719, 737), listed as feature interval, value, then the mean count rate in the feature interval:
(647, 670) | -0.82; 1.6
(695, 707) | -2.10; 1.79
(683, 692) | -0.27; 1.57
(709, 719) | -0.21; 1.54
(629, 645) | -0.47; 1.6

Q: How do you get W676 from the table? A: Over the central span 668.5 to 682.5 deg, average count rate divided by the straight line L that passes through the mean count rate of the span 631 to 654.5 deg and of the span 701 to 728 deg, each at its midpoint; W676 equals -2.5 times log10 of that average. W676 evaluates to 0.04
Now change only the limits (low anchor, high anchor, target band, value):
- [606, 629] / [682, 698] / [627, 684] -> 0.03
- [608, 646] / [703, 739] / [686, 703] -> -0.13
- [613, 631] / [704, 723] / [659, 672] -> 0.01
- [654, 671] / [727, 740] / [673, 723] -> -0.06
